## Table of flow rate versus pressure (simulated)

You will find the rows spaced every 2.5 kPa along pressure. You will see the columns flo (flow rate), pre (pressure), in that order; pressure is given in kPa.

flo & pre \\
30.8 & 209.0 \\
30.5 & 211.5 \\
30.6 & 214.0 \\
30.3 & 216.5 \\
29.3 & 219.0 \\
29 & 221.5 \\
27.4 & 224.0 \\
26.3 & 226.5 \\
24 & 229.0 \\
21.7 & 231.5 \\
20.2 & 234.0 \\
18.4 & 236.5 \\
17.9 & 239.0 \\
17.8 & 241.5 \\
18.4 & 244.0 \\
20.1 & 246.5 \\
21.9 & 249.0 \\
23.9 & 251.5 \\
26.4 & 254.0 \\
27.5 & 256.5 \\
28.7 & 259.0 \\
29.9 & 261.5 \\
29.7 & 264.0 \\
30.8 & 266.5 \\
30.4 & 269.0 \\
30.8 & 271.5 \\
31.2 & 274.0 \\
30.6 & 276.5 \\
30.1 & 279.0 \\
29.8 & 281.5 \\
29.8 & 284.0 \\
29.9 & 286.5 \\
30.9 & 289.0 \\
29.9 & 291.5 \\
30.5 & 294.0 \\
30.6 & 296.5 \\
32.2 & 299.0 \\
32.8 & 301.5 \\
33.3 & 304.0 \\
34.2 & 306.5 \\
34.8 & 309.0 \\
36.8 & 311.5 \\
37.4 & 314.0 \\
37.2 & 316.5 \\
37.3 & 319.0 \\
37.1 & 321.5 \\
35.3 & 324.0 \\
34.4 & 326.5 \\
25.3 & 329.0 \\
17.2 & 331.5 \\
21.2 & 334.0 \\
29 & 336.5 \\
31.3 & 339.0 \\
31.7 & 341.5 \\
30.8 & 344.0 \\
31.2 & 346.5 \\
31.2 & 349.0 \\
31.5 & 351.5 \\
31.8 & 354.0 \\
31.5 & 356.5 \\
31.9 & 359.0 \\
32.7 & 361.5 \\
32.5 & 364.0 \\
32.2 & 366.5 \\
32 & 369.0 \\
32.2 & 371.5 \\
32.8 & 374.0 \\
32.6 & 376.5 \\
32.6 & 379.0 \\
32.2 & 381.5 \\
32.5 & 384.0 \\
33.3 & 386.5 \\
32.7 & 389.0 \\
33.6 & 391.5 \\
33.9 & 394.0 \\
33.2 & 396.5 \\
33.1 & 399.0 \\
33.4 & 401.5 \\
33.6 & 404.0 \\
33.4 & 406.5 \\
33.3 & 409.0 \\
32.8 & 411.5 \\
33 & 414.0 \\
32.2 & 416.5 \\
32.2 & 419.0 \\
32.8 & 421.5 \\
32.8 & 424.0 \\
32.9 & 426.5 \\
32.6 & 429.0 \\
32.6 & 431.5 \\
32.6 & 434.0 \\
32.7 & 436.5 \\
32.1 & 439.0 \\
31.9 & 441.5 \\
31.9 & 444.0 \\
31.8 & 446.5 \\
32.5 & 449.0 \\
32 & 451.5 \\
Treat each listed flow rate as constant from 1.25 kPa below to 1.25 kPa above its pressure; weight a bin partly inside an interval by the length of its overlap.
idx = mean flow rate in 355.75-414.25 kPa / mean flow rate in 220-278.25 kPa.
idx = 1.29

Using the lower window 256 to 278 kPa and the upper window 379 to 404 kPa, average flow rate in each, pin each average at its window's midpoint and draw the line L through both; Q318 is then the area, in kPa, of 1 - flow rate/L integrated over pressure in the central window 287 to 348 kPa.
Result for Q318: -0.9 kPa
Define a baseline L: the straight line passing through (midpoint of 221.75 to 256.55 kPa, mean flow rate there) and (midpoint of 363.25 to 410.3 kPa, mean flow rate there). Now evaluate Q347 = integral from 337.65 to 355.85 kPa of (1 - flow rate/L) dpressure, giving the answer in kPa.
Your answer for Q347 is -0.80 kPa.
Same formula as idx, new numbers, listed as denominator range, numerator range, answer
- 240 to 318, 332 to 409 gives 1.07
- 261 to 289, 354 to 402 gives 1.08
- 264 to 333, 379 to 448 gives 1.03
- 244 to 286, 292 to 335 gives 1.15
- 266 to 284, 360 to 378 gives 1.06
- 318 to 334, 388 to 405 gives 1.10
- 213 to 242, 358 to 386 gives 1.32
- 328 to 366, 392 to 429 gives 1.12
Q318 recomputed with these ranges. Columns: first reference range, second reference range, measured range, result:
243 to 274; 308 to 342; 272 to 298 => -1.42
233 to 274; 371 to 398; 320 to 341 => 0.32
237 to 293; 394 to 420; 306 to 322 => -4.05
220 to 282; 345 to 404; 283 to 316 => -4.99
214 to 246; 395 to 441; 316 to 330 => -3.13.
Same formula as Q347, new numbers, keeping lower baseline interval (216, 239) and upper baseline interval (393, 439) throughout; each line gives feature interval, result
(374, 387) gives -0.5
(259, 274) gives -2.2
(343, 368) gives -1.2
